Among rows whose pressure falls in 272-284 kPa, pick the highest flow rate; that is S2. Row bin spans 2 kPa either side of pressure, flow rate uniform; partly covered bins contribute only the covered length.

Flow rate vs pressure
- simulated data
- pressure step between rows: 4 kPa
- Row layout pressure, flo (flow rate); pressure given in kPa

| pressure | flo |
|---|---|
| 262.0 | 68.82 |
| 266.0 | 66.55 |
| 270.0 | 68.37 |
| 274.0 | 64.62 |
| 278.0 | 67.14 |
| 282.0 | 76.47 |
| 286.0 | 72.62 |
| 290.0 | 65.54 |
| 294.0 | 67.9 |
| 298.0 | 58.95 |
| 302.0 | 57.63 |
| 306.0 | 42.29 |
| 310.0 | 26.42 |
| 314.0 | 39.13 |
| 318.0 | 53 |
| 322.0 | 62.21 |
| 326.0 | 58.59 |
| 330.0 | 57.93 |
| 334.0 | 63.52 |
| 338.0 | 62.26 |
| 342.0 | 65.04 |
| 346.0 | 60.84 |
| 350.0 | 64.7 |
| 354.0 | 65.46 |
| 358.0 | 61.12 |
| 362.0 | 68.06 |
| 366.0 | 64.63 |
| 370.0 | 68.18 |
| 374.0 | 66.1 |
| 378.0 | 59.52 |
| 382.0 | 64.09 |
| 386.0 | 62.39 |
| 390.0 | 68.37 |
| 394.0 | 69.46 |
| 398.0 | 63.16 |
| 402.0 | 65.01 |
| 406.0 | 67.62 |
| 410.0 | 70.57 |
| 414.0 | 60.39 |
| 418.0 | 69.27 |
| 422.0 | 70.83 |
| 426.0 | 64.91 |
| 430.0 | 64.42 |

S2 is 76.47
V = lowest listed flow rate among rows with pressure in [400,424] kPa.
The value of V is 60.39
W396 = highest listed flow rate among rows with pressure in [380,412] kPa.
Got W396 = 70.57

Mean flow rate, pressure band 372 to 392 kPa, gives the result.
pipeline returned 64.1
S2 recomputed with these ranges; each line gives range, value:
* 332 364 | 68.06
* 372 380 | 66.1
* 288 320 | 67.9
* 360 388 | 68.18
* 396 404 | 65.01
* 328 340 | 63.52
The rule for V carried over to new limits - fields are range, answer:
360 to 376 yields 64.63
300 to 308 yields 42.29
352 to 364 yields 61.12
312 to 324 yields 39.13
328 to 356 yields 57.93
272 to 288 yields 64.62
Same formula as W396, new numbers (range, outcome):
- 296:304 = 58.95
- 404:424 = 70.83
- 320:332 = 62.21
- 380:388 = 64.09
